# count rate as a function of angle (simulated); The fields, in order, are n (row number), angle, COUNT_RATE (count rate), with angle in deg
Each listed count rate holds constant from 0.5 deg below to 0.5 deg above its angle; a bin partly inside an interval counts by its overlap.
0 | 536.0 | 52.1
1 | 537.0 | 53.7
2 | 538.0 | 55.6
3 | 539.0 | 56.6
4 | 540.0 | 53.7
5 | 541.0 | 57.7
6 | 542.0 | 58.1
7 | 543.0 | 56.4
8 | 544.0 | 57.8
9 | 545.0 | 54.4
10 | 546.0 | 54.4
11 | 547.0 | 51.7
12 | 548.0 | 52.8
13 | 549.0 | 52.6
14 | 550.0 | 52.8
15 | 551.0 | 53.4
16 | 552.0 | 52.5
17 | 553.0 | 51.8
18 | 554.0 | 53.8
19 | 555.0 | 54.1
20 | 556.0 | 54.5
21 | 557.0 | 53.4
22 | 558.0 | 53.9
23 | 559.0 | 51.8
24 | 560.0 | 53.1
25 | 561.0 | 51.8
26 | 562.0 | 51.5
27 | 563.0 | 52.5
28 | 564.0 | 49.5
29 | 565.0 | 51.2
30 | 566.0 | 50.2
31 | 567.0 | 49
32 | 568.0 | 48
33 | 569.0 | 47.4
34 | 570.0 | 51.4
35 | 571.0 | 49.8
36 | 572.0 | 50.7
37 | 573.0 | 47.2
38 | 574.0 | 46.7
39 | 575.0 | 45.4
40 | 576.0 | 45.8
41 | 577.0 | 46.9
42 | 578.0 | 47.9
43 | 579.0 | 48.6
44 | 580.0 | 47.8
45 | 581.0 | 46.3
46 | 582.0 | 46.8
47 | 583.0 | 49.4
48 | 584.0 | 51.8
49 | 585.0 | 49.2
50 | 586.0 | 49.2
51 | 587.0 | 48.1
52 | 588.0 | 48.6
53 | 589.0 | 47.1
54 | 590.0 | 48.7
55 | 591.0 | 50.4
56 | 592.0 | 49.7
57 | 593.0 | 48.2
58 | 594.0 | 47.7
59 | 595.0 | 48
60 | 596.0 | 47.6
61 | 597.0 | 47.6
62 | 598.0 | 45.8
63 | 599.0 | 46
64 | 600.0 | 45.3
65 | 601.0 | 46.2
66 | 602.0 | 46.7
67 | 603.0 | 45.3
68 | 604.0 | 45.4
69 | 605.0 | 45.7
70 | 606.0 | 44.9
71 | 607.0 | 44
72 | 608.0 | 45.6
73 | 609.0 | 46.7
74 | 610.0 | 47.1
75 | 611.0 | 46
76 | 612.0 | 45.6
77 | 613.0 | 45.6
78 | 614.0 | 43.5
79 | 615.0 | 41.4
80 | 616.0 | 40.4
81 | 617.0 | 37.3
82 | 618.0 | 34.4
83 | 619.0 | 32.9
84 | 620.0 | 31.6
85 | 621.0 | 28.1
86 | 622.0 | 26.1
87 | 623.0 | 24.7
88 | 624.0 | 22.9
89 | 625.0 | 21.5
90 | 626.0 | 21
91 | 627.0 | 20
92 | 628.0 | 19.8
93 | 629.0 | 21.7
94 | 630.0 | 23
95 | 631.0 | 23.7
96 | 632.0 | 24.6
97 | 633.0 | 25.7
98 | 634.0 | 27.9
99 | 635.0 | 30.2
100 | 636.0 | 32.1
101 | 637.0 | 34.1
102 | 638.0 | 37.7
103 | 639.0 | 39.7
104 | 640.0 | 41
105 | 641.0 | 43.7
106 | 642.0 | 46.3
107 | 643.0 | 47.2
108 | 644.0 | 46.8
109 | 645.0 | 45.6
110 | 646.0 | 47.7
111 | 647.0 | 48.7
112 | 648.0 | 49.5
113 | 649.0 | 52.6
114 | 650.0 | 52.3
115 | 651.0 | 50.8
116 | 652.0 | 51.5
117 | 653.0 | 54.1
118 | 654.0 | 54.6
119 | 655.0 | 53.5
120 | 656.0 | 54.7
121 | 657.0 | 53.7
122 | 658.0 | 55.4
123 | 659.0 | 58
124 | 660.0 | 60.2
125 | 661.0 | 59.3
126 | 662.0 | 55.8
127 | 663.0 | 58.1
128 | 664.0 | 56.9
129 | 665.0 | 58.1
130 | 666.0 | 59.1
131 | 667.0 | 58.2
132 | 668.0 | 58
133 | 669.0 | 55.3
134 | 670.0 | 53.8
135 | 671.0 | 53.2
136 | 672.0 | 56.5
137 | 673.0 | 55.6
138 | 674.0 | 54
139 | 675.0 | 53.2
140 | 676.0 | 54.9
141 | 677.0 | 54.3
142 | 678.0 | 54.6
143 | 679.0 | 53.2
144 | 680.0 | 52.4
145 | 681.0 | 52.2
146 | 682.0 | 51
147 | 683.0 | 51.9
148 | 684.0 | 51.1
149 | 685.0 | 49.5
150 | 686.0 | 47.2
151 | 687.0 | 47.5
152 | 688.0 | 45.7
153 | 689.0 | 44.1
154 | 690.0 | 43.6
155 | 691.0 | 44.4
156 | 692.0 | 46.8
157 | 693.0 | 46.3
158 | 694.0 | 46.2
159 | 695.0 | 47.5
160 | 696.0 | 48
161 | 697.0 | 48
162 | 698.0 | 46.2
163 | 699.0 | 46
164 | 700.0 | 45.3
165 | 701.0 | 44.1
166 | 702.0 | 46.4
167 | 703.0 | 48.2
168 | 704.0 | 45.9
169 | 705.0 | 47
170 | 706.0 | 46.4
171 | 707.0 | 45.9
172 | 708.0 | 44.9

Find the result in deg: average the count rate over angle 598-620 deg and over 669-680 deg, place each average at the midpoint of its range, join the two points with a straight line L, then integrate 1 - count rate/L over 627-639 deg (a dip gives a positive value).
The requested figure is 5.0 deg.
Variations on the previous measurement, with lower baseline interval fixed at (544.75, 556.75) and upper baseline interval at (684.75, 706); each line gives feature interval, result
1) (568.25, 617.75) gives 4.3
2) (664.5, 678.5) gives -2.4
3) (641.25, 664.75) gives -2.1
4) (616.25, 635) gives 8.8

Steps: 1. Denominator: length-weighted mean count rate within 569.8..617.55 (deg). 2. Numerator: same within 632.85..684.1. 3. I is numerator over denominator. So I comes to 1.08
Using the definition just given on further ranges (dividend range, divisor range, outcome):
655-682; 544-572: 1.07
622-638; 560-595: 0.52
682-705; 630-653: 1.15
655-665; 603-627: 1.52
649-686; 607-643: 1.61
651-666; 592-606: 1.20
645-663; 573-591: 1.12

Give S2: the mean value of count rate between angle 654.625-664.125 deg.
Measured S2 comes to 56.6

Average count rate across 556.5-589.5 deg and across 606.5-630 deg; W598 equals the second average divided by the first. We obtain 0.7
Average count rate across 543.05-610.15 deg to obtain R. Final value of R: 49.4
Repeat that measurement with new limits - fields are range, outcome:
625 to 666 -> 43.4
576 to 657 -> 42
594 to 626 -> 40.4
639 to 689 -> 52.4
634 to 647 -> 40.8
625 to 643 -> 30.4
